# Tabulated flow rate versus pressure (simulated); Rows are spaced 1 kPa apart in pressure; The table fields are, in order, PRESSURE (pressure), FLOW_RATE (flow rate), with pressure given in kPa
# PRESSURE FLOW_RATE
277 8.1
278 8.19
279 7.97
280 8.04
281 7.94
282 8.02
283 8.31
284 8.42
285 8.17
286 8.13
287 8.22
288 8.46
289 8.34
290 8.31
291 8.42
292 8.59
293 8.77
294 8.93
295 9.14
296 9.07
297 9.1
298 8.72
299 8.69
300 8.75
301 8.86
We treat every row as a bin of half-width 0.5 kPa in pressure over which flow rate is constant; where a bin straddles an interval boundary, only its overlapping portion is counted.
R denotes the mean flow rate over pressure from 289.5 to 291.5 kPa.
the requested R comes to 8.37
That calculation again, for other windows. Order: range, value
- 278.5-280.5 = 8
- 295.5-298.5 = 8.96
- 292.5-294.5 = 8.85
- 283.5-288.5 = 8.28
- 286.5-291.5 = 8.35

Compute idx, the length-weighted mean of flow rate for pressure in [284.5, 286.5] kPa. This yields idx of 8.15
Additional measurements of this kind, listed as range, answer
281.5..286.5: 8.21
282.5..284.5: 8.37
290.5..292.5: 8.5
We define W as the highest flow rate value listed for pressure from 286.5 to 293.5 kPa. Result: 8.77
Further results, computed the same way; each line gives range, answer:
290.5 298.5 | 9.14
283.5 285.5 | 8.42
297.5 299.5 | 8.72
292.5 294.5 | 8.93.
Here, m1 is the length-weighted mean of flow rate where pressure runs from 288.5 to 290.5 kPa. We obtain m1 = 8.32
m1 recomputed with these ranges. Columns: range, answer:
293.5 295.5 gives 9.04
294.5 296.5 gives 9.11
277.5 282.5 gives 8.03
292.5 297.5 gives 9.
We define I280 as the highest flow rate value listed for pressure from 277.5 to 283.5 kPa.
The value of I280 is 8.31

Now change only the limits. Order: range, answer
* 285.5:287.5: 8.22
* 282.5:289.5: 8.46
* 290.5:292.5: 8.59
